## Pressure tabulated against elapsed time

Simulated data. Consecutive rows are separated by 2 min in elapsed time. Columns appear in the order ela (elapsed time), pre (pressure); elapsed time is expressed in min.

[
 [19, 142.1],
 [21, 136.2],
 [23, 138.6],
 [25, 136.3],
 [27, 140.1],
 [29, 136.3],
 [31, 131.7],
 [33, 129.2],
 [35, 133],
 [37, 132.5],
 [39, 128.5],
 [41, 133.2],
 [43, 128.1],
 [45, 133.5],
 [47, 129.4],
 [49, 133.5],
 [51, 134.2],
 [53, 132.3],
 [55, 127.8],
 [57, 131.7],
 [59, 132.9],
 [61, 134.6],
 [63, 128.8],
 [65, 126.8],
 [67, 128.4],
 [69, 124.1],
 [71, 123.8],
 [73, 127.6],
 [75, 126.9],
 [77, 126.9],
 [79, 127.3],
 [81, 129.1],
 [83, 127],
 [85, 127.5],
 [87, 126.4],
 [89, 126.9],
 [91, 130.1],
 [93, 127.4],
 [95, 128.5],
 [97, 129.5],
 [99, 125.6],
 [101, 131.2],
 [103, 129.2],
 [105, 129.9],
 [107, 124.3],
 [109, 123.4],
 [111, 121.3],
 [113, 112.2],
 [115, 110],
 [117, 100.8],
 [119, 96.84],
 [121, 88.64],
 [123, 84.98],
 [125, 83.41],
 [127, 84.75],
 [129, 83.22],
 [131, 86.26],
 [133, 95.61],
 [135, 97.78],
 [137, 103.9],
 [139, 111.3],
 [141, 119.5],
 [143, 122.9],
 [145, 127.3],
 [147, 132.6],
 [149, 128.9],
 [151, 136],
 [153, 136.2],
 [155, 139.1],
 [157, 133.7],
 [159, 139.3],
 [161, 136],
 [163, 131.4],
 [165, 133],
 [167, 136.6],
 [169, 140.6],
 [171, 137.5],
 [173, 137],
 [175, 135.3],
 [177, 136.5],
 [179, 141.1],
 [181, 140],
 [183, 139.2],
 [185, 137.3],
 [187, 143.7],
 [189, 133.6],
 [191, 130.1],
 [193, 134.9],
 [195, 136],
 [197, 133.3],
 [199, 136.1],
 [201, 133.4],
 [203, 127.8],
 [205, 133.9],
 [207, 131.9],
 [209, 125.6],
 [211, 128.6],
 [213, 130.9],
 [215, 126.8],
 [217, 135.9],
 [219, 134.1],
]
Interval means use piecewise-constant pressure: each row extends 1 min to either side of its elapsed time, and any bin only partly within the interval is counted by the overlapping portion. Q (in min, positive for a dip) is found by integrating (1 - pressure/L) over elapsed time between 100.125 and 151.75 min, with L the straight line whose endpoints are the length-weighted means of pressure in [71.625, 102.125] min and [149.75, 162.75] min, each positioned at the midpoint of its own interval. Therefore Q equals 8.76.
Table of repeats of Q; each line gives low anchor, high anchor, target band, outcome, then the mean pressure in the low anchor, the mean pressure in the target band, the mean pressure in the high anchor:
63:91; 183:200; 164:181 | -0.4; 127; 137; 136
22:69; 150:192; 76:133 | 8.3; 132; 115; 137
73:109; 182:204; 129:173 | 2.6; 128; 124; 135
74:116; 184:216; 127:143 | 3.5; 126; 100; 133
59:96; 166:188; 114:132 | 5.7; 128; 91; 139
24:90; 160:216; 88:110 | 0.6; 130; 128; 135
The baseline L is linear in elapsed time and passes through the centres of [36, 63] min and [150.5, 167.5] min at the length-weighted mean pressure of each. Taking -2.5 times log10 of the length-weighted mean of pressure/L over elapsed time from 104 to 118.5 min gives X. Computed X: 0.15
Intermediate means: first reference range 132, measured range 117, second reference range 136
